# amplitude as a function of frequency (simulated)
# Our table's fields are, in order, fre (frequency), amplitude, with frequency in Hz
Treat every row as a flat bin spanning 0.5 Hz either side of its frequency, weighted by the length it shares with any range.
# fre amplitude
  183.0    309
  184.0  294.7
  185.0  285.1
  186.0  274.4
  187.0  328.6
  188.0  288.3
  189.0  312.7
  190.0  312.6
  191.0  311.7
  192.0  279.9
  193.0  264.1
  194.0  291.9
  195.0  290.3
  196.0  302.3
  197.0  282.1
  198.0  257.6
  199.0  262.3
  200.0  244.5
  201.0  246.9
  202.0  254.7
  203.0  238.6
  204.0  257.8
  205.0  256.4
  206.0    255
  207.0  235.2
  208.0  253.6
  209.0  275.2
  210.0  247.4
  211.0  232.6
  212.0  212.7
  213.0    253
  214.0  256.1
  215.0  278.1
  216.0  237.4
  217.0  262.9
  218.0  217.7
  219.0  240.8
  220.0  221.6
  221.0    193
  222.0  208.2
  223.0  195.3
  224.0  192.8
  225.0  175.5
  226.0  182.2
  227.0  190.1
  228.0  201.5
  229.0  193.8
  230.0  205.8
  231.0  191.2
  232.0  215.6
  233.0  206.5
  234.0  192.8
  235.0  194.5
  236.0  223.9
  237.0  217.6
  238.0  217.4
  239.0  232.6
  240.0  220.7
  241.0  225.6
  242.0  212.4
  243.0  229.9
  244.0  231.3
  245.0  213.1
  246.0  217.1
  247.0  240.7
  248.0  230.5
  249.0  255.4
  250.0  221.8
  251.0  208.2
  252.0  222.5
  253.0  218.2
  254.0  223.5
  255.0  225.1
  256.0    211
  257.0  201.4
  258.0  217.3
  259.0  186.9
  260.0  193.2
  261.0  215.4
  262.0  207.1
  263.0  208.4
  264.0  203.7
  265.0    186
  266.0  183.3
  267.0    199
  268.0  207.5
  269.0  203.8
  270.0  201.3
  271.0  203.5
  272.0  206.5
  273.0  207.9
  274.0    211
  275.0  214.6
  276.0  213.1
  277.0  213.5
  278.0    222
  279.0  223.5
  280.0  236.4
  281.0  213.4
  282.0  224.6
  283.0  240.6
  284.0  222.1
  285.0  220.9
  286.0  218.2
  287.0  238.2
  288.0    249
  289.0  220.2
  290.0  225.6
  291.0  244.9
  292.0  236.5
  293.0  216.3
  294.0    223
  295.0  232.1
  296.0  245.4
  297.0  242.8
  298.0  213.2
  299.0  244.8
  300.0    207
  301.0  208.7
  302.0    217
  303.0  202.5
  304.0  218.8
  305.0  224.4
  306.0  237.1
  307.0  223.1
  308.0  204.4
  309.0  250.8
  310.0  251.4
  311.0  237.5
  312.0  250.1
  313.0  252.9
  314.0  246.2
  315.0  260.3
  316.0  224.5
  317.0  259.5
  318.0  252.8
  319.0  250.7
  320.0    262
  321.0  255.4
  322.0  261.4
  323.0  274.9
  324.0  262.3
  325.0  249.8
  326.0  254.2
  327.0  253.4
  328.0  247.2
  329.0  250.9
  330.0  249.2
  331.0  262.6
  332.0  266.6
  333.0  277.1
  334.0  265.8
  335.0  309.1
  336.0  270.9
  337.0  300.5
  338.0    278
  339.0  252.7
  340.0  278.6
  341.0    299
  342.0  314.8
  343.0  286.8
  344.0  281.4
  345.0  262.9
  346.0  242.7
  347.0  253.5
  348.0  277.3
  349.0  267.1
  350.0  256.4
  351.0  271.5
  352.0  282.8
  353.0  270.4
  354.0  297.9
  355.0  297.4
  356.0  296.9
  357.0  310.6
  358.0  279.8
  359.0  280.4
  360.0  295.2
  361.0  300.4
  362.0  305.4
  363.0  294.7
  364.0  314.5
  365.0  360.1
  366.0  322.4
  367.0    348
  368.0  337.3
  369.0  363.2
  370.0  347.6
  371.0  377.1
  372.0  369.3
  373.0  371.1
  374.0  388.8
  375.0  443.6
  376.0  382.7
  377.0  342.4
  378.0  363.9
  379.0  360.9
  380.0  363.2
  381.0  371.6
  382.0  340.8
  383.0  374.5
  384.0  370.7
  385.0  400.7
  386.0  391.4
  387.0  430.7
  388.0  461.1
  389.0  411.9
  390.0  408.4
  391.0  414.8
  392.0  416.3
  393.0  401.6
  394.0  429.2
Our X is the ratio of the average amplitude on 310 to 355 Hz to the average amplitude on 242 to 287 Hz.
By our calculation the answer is 1.2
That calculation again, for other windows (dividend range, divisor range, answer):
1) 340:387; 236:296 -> 1.49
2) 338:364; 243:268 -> 1.32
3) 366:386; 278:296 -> 1.61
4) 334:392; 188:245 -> 1.38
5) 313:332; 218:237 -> 1.26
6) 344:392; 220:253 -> 1.60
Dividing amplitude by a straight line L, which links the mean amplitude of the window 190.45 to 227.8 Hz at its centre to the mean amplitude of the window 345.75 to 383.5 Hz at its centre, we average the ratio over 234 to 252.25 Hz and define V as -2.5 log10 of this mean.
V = 0.18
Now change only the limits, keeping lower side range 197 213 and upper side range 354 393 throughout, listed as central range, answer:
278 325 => 0.31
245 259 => 0.26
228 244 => 0.26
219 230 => 0.31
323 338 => 0.23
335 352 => 0.22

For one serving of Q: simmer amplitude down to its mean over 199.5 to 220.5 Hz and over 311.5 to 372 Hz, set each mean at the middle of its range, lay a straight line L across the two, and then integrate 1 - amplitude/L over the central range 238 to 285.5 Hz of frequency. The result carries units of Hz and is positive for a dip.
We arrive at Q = 8.2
